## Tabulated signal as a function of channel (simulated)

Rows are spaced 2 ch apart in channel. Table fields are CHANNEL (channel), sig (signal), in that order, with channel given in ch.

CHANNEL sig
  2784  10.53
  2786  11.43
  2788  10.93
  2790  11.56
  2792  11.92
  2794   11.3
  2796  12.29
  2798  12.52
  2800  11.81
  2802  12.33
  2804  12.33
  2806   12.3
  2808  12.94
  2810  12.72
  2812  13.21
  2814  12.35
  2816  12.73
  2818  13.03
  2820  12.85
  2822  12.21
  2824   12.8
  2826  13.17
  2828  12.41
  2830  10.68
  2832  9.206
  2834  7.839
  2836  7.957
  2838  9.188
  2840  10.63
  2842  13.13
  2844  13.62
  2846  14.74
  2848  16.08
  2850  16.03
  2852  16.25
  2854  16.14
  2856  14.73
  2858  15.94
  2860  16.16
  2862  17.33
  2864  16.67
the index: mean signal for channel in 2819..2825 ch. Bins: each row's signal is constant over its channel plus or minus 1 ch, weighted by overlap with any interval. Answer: 12.6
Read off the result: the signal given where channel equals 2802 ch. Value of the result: 12.33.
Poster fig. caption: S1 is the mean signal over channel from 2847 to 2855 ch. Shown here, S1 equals 16.1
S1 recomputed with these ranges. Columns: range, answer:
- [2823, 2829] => 12.8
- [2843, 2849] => 14.8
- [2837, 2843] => 11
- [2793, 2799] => 12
